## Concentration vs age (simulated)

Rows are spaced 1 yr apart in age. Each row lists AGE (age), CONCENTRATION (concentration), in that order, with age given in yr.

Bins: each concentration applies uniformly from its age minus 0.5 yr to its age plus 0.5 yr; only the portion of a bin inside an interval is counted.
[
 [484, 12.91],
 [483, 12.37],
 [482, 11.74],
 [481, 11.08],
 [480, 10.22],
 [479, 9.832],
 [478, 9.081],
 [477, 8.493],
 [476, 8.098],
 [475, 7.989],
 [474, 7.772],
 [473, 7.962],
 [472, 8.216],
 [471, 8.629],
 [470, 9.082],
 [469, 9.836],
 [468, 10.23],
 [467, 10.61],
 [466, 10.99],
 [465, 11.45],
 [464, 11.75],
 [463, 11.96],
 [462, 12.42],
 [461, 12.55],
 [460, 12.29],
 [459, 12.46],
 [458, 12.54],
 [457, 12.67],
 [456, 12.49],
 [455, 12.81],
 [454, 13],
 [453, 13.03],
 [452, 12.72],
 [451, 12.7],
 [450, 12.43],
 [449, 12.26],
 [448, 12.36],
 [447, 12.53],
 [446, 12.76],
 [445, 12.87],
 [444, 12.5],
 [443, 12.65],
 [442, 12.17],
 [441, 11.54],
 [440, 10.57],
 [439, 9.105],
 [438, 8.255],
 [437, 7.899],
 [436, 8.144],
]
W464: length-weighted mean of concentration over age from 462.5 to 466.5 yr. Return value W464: 11.5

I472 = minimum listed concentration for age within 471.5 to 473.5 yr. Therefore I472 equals 7.962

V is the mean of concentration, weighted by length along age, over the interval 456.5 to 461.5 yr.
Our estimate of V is 12.5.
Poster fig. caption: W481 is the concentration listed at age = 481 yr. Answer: 11.08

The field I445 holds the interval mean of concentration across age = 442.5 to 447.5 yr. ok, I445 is 12.7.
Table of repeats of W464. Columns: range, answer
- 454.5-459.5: 12.6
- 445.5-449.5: 12.5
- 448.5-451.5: 12.5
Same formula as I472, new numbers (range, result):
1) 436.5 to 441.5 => 7.899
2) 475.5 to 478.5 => 8.098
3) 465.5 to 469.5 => 9.836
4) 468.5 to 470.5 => 9.082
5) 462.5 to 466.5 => 10.99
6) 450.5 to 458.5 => 12.49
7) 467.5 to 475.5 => 7.772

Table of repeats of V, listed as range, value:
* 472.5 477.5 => 8.06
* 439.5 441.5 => 11.1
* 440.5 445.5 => 12.3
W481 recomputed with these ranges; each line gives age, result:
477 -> 8.493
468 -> 10.23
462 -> 12.42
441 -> 11.54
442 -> 12.17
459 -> 12.46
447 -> 12.53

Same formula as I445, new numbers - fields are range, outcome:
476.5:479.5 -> 9.14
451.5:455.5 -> 12.9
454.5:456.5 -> 12.7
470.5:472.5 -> 8.42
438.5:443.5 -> 11.2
